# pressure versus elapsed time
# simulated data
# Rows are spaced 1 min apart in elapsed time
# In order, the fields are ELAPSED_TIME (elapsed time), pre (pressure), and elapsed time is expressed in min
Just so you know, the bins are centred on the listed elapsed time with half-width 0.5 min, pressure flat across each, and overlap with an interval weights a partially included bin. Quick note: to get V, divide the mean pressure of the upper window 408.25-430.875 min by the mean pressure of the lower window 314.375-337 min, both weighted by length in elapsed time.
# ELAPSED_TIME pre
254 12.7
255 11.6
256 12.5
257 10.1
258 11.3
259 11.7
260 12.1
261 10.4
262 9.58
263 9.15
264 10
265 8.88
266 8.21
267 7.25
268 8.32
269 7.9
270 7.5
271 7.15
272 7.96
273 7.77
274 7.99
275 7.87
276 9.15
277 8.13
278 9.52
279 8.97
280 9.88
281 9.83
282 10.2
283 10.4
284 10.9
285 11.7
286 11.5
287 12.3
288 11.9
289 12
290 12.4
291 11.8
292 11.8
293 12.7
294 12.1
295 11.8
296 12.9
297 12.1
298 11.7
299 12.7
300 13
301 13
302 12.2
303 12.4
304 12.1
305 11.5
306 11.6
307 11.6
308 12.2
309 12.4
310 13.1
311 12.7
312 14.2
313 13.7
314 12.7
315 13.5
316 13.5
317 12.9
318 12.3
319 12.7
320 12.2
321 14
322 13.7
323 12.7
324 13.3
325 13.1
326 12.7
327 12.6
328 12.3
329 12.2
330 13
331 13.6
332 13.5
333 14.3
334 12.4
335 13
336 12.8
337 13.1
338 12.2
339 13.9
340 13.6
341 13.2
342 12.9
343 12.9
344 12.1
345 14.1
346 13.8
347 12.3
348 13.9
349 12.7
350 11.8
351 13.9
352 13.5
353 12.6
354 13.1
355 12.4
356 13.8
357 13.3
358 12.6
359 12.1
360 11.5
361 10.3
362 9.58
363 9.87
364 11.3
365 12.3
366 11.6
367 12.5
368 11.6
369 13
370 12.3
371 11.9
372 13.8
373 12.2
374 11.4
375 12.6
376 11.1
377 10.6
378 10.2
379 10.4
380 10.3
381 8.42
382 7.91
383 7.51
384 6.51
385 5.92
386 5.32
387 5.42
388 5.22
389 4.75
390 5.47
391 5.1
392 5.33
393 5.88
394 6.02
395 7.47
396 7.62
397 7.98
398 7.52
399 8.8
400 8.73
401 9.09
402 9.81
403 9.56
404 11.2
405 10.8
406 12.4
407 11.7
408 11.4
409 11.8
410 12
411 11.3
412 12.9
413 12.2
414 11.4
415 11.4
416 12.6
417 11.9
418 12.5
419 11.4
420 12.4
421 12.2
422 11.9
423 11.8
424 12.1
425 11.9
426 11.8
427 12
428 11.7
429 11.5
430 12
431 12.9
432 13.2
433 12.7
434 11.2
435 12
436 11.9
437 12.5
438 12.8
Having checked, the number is 0.92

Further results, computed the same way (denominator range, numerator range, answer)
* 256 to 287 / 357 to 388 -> 1.09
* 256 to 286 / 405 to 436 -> 1.28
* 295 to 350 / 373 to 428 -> 0.76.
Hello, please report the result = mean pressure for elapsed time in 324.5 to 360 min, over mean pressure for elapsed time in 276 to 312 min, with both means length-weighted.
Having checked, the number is 1.12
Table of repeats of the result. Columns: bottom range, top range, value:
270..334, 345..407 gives 0.86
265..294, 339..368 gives 1.28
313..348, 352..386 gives 0.85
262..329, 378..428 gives 0.85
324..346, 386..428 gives 0.75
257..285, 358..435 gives 1.12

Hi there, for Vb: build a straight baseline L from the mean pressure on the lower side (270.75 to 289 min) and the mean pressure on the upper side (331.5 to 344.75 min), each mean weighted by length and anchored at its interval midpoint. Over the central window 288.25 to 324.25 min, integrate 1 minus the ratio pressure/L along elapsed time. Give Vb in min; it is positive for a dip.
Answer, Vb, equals -4.3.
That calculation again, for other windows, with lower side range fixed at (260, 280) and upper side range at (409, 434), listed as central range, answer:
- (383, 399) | 7.2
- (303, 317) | -4.6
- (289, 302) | -4.4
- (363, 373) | -1.2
